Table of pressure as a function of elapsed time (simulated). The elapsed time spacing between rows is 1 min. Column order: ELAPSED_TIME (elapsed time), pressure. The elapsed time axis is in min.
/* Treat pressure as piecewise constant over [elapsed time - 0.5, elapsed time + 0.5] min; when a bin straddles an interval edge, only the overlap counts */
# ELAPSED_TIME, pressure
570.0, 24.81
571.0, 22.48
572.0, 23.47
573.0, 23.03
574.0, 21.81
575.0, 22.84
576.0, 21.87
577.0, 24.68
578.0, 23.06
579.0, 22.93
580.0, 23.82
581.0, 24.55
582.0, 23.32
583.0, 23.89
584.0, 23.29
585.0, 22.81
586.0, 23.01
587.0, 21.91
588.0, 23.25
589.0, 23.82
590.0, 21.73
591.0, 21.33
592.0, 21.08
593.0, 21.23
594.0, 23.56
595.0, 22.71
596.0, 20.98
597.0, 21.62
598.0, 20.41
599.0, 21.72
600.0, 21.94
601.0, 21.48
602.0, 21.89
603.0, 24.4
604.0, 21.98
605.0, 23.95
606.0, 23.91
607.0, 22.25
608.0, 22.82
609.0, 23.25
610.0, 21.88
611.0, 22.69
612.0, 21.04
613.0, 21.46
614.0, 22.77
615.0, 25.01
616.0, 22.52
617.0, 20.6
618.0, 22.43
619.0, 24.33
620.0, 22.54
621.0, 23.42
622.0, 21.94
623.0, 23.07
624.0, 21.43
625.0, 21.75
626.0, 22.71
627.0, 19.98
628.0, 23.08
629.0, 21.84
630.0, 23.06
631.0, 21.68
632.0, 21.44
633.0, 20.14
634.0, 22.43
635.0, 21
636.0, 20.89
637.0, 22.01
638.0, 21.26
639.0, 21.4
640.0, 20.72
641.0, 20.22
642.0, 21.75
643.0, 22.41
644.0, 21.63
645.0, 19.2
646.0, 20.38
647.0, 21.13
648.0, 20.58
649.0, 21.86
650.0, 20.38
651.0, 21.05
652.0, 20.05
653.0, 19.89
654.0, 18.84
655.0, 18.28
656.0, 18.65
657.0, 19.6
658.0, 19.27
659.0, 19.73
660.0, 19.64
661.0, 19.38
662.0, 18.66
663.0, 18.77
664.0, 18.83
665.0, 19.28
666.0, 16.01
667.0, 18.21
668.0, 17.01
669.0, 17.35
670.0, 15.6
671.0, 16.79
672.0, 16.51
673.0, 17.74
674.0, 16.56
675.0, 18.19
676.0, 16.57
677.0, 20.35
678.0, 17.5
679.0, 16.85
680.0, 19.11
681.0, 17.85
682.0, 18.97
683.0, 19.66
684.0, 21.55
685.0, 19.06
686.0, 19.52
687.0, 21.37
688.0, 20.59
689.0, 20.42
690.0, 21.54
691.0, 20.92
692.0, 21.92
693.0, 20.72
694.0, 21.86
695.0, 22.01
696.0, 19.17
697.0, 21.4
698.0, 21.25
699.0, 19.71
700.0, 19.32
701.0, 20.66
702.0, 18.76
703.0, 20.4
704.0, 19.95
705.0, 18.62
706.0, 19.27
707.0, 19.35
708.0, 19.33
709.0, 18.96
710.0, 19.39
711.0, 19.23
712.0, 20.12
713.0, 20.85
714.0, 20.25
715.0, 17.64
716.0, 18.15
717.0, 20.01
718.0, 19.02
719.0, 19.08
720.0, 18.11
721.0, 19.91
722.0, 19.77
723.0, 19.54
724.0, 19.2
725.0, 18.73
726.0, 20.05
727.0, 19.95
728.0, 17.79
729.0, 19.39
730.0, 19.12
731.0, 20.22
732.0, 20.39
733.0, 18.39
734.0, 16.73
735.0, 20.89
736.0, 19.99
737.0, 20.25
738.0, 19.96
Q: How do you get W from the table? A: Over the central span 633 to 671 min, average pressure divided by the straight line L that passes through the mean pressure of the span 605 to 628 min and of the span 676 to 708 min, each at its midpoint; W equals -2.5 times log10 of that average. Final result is 0.08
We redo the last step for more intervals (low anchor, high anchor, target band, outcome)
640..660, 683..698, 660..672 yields 0.15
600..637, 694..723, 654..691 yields 0.11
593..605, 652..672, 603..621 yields -0.07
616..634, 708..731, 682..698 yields -0.03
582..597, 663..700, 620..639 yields -0.04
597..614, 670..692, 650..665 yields 0.03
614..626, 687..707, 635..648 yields 0.05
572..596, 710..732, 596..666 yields 0.02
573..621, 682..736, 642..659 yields 0.05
